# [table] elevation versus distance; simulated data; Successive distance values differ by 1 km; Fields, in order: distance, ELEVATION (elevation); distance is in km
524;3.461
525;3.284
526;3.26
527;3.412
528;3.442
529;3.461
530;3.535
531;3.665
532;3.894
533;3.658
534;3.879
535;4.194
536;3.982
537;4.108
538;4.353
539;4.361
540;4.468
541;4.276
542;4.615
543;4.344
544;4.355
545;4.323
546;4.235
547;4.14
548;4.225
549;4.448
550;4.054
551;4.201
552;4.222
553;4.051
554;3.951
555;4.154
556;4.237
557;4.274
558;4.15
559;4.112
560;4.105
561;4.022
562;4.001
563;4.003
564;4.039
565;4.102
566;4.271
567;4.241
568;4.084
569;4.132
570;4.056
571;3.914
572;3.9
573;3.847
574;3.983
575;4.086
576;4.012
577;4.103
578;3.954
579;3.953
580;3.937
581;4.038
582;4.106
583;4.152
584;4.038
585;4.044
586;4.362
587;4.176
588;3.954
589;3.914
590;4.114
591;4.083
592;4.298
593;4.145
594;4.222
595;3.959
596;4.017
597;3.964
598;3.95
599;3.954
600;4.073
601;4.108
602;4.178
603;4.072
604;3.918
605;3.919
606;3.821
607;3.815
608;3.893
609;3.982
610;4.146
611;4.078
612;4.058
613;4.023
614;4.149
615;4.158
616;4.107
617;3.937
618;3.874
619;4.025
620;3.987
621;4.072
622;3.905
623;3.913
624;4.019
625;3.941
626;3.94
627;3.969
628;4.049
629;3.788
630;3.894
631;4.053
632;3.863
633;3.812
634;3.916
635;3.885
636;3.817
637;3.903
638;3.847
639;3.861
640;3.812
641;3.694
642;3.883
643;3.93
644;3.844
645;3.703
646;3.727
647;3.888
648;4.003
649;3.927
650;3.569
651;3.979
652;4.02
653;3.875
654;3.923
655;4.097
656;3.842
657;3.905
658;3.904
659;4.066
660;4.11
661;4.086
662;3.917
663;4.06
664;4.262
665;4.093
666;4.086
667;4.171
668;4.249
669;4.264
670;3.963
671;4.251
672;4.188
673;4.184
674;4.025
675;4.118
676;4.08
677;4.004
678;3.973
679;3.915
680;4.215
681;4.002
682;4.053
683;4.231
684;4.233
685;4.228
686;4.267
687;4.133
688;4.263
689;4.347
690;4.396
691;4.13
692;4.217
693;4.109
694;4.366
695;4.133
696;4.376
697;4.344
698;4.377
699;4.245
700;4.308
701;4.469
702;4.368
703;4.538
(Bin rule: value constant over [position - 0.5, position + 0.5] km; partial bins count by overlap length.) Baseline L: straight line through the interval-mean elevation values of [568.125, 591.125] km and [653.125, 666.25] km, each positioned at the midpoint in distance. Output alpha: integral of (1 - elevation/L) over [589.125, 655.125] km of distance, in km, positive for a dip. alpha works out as 1.2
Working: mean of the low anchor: 4.04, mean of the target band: 3.96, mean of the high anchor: 4.02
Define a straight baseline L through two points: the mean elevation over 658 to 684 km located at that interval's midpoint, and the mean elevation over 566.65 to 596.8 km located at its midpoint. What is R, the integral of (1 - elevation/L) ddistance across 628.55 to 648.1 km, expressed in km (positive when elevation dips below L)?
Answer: 1.11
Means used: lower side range 4.06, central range 3.85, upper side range 4.1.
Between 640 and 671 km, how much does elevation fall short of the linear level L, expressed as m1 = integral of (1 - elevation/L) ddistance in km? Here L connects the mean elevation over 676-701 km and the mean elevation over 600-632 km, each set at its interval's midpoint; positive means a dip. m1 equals 1.1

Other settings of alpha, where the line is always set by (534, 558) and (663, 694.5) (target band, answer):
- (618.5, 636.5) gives 1.1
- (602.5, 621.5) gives 0.9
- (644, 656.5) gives 0.9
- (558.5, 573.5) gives 0.6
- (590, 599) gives 0.3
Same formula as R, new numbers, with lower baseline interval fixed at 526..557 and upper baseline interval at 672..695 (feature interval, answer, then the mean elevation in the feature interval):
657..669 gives 0.2 km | 4.09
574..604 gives 0.2 km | 4.06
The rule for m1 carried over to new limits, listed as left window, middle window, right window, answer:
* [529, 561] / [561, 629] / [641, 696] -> 1.2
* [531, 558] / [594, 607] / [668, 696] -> 0.6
